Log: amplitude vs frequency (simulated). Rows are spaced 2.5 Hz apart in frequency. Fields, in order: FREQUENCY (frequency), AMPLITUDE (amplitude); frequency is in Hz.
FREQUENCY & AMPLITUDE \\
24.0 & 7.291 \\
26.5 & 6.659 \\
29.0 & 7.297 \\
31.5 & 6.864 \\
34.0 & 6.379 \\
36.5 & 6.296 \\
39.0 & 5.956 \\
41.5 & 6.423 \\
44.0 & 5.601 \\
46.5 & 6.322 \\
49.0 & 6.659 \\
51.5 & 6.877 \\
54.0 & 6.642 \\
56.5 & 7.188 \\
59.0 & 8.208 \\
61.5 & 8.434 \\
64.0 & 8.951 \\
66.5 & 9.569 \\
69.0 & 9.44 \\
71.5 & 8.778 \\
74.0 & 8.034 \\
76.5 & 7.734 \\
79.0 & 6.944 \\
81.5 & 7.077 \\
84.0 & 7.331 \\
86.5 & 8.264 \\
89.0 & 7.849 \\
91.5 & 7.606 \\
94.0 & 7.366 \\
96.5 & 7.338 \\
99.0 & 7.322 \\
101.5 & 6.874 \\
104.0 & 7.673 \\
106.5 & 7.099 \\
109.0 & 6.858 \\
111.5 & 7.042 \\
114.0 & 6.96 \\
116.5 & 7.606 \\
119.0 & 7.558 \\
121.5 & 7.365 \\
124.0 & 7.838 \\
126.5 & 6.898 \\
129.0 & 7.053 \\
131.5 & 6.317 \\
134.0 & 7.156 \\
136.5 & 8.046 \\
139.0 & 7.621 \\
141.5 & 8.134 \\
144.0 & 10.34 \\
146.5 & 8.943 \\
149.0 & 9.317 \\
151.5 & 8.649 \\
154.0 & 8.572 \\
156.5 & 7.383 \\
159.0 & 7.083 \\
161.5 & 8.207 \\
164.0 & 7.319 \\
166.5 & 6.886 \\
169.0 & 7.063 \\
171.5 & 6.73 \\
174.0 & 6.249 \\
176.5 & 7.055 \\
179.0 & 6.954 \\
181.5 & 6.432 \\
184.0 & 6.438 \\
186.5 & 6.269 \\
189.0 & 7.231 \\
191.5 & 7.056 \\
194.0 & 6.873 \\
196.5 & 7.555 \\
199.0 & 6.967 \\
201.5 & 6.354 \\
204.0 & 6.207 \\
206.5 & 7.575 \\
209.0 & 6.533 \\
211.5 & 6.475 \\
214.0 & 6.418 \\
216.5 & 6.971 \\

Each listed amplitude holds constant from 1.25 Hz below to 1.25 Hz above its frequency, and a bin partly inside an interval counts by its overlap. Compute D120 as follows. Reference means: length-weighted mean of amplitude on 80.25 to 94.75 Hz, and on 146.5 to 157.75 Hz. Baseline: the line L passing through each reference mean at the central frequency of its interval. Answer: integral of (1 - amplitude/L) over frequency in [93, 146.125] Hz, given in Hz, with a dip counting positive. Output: 3.9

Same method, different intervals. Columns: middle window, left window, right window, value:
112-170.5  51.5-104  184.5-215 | -3.72 Hz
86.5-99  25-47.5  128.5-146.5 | -0.57 Hz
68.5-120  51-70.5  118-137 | 1.35 Hz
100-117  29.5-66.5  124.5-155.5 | 1.26 Hz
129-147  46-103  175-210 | -1.87 Hz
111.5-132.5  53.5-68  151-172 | 1.67 Hz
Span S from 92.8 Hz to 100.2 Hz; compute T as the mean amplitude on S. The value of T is 7.34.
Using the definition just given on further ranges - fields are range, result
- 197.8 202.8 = 6.65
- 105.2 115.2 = 6.99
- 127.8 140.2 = 7.24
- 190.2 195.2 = 6.97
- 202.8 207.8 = 6.89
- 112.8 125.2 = 7.47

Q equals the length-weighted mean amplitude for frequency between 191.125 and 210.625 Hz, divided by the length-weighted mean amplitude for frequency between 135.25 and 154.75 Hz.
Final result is 0.79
